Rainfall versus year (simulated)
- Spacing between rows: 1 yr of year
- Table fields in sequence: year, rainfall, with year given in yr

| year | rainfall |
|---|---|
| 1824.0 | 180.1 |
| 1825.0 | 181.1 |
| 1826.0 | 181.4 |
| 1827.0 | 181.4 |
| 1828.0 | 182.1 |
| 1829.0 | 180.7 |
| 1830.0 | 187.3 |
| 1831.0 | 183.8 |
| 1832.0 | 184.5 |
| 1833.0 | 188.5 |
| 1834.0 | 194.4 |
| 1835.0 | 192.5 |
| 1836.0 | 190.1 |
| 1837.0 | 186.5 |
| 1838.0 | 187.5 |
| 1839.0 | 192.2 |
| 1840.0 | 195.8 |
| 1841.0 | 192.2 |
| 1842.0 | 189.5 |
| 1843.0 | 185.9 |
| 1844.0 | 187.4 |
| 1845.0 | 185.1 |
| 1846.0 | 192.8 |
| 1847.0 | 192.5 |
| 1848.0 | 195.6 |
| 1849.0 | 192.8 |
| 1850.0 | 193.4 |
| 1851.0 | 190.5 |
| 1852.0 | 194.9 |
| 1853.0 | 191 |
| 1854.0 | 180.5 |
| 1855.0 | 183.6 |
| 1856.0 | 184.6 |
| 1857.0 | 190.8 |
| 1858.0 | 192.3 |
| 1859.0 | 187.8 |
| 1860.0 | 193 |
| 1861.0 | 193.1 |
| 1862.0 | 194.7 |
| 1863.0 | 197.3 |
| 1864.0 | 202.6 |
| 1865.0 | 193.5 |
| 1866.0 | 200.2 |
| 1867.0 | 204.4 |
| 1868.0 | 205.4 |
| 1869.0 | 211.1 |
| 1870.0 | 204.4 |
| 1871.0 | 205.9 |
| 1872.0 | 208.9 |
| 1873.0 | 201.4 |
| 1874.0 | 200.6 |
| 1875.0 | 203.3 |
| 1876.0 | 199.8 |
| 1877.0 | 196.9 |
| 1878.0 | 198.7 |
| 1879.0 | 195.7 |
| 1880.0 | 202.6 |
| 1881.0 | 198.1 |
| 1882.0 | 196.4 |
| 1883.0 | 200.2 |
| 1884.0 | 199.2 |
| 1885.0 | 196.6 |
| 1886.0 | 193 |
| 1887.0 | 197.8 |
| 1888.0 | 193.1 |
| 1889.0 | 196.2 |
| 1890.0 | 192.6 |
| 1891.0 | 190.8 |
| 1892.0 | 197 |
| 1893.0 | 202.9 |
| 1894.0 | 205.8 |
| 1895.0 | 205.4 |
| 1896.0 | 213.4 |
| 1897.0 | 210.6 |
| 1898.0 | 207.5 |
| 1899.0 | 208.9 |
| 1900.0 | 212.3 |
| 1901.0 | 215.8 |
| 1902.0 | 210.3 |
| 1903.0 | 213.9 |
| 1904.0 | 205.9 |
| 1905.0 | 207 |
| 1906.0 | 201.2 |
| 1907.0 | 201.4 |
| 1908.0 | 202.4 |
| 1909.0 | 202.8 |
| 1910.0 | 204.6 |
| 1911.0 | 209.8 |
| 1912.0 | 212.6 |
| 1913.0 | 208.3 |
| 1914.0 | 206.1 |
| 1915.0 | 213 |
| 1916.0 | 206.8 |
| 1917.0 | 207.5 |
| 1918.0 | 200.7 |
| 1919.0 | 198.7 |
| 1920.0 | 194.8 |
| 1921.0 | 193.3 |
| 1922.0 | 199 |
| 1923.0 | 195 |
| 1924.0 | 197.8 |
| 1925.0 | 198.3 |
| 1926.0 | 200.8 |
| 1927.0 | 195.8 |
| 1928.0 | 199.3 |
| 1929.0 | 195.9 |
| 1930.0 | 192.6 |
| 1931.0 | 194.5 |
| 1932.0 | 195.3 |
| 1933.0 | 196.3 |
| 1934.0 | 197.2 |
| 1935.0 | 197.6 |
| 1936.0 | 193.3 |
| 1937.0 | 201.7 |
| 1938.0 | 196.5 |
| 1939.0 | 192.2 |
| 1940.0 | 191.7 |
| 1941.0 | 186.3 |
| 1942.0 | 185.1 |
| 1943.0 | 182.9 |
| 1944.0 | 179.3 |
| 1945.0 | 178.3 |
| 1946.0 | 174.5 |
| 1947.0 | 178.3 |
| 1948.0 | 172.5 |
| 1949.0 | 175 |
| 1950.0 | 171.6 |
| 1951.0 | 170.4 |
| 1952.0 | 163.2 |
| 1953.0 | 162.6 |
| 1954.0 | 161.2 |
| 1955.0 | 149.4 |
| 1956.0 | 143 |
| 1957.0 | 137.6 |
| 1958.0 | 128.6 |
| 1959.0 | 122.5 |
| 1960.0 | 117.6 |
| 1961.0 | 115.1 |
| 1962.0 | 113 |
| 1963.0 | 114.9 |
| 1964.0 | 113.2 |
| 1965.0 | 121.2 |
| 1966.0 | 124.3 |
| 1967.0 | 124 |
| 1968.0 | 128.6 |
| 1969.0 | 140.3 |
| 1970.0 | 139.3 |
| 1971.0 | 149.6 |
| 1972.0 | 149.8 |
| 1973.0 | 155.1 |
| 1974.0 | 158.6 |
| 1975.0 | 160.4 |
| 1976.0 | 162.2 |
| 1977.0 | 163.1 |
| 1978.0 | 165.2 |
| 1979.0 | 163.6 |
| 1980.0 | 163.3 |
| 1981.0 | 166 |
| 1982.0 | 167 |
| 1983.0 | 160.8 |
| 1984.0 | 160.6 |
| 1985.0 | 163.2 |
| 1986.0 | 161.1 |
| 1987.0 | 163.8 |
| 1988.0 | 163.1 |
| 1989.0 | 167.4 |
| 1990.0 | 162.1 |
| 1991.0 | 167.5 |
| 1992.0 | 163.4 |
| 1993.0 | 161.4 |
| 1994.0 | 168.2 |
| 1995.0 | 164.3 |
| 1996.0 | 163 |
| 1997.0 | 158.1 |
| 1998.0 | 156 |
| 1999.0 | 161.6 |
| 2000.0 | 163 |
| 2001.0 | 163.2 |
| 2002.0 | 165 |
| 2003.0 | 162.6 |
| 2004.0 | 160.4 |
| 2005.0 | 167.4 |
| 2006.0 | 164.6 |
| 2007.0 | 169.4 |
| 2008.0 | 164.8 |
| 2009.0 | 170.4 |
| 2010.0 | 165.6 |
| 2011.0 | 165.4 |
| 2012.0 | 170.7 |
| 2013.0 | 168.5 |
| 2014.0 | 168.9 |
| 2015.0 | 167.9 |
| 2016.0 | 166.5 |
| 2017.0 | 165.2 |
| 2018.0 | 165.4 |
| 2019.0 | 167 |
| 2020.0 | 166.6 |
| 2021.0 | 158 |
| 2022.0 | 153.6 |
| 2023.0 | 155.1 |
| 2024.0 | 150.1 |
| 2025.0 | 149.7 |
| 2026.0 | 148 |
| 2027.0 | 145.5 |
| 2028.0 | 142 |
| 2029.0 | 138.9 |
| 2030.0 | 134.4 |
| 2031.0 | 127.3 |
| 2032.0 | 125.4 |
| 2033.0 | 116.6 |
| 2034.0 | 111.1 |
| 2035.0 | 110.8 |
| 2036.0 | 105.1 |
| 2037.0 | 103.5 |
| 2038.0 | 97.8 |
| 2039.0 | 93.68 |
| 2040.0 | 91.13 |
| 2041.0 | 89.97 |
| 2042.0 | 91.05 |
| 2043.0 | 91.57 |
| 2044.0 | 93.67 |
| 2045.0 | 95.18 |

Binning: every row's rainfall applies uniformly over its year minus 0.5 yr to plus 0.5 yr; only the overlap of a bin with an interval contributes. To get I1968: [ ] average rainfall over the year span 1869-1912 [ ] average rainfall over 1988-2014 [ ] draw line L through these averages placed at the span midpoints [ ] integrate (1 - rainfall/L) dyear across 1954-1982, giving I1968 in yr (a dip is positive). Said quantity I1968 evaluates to 5.5 yr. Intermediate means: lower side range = 203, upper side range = 165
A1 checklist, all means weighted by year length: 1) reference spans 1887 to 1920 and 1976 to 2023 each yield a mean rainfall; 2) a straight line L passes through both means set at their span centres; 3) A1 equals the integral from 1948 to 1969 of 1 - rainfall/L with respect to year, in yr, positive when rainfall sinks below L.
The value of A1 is 5.0 yr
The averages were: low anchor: 205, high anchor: 164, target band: 139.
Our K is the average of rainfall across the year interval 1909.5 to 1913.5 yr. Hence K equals 209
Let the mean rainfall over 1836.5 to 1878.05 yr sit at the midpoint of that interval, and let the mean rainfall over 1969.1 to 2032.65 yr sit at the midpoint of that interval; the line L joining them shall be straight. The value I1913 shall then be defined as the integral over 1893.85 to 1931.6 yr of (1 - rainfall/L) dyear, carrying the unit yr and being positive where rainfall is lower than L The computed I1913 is -4.8 yr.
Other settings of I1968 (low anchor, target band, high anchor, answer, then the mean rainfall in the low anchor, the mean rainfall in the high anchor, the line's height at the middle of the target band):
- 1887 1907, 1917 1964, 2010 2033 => 2.93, 205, 154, 187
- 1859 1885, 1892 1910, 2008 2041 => -1.73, 200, 142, 189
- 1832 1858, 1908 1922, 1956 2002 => -2.90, 190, 150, 169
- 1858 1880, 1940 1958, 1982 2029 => 0.94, 200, 162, 178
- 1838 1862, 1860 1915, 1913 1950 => -3.12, 190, 193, 192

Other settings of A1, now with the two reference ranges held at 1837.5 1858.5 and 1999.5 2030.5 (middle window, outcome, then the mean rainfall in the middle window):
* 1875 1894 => -1.4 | 197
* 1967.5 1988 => 1.2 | 157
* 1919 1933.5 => -1.7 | 196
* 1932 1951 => -1.4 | 186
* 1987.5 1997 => 0.0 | 164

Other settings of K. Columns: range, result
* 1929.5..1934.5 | 195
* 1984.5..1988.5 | 163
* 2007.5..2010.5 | 167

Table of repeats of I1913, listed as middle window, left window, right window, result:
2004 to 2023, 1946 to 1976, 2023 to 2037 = -4.43 yr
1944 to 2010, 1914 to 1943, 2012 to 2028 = 7.91 yr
